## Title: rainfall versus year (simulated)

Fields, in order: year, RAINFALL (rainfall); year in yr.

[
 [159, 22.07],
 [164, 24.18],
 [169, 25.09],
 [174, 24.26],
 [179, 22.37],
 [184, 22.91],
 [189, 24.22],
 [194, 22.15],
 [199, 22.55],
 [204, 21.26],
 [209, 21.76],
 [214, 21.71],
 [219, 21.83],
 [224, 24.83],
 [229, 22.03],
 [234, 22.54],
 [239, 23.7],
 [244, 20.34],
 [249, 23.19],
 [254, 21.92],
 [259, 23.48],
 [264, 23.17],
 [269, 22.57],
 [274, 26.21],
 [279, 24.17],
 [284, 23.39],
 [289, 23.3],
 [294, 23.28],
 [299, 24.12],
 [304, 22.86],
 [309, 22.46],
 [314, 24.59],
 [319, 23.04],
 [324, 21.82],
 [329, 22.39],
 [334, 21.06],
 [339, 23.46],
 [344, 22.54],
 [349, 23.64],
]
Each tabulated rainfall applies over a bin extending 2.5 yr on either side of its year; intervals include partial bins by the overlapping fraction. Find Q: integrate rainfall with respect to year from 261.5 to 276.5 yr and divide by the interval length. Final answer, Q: 24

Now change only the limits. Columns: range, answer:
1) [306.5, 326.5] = 23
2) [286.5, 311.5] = 23.2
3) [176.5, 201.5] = 22.8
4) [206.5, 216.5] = 21.7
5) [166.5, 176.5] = 24.7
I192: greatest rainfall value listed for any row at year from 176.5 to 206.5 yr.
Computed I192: 24.22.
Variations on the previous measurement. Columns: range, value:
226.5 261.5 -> 23.7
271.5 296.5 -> 26.21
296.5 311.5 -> 24.12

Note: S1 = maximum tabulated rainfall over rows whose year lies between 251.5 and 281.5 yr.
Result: 26.21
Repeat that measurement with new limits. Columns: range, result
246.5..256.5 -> 23.19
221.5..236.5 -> 24.83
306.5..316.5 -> 24.59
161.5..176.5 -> 25.09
